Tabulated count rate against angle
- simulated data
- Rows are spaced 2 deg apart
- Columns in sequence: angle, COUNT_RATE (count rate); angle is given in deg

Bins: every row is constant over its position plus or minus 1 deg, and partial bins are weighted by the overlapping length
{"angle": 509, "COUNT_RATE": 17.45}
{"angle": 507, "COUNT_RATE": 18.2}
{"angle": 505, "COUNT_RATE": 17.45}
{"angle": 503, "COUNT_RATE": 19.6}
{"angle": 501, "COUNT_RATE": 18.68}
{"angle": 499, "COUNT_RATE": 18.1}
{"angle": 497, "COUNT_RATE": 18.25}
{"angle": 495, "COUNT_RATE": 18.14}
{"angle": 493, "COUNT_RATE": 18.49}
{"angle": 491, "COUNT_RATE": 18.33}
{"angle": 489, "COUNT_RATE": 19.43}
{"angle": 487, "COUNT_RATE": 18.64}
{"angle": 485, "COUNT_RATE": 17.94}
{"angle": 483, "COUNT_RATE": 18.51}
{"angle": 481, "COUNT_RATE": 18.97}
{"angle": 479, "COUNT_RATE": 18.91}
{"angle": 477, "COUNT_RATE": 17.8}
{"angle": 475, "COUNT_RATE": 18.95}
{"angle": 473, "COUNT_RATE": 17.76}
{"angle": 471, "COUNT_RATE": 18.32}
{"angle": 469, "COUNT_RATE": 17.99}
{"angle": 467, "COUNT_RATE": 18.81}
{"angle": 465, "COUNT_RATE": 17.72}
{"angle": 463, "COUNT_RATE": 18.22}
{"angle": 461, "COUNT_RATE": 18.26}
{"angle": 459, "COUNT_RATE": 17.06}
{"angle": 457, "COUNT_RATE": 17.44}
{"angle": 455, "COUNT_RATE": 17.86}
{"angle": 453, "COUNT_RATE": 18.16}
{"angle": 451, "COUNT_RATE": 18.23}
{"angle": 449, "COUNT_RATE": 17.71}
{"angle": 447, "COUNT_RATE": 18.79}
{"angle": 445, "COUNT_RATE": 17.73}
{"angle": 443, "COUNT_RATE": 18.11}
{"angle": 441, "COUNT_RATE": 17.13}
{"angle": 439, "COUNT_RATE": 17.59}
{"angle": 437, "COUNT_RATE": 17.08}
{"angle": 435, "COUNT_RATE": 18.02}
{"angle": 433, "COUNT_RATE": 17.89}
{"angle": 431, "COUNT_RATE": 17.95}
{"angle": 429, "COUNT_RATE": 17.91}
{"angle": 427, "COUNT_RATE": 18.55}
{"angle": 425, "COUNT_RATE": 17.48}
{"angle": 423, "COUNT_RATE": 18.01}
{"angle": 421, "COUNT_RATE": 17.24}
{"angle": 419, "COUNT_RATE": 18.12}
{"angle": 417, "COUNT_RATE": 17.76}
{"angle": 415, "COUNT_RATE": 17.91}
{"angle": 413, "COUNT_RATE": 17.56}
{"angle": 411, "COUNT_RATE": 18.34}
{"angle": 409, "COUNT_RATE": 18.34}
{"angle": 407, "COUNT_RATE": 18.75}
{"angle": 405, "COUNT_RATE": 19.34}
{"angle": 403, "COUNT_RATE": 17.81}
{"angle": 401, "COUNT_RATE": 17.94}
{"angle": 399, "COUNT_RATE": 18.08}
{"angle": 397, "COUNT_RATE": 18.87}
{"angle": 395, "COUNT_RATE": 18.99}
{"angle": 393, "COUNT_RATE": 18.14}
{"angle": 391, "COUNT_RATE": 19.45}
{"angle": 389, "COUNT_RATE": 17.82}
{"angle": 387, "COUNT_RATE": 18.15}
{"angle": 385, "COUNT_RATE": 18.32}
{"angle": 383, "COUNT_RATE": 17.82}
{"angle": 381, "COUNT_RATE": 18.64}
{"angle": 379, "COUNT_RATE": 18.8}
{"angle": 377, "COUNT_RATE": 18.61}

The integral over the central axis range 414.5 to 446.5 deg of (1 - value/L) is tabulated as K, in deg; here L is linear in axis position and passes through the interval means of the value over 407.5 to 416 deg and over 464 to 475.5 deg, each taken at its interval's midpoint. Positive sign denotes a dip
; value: 0.6 deg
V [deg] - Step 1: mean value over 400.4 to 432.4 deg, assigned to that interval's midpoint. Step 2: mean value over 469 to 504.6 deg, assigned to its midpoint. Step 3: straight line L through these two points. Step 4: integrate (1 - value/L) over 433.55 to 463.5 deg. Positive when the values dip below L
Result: 0.7 deg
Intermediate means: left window 18.1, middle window 17.8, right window 18.5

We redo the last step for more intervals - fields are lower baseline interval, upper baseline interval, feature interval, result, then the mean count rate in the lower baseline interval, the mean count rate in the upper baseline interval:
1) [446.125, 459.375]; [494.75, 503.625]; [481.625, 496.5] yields -0.07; 17.9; 18.5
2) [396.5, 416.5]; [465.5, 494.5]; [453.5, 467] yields 0.41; 18.3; 18.5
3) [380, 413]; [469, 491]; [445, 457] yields 0.26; 18.4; 18.5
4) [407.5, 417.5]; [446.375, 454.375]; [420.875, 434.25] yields 0.14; 18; 18.2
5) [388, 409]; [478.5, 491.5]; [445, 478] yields 1.02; 18.5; 18.7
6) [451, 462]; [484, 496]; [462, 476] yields -0.15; 17.8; 18.5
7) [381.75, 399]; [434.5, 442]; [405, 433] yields -0.34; 18.4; 17.4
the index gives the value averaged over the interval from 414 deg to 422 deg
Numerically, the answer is 17.8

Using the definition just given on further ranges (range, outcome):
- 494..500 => 18.2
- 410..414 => 17.9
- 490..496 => 18.3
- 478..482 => 18.9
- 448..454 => 18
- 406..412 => 18.5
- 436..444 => 17.5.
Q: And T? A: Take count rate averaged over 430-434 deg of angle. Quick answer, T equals 17.9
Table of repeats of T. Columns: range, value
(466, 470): 18.4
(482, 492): 18.6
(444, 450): 18.1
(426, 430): 18.2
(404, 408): 19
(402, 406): 18.6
